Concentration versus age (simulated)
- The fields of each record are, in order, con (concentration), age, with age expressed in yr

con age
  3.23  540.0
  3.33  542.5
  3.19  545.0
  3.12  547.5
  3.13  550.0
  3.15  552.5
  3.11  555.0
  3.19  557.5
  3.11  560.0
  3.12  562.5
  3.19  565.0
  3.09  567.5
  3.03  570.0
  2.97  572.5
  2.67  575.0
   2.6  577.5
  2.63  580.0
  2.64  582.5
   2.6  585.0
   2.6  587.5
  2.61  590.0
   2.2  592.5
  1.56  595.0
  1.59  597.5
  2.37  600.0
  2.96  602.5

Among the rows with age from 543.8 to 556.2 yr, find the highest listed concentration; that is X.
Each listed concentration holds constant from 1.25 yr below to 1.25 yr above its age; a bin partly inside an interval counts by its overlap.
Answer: 3.19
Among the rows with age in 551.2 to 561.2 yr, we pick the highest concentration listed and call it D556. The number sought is 3.19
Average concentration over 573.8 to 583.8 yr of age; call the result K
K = 2.63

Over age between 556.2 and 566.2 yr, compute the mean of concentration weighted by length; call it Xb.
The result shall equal 3.15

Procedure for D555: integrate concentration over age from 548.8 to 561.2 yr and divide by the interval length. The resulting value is 3.14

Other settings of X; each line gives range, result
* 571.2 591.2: 2.97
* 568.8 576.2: 3.03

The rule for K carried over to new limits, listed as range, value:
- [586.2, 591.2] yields 2.6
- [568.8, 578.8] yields 2.82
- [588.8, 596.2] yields 2.12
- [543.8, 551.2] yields 3.15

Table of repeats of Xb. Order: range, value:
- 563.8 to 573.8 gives 3.07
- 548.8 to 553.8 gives 3.14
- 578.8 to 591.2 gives 2.62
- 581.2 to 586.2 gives 2.62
